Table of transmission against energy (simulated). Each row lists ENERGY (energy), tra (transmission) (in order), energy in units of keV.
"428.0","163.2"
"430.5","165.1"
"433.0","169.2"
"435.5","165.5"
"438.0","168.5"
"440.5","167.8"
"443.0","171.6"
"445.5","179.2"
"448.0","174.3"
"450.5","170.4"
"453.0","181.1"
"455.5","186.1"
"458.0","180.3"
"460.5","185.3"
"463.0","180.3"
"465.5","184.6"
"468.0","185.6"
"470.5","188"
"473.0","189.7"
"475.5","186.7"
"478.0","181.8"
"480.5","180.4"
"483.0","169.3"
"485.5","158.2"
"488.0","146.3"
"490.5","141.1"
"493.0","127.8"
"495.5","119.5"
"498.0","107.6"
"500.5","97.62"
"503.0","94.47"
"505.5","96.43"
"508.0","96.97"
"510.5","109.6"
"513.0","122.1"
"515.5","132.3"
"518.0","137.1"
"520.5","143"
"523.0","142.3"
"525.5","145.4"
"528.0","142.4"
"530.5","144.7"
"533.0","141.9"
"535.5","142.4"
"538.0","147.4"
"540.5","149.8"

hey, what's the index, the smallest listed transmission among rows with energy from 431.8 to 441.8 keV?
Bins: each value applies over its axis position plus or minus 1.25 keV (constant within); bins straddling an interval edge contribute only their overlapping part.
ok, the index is 165.5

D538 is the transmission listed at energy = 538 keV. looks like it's 147.4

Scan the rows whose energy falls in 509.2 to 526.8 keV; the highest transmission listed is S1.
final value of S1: 145.4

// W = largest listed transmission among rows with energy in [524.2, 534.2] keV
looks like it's 145.4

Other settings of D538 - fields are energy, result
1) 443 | 171.6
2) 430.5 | 165.1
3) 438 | 168.5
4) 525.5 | 145.4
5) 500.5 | 97.62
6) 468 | 185.6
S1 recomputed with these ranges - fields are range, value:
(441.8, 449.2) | 179.2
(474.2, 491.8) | 186.7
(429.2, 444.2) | 171.6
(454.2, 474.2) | 189.7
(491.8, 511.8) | 127.8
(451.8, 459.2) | 186.1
